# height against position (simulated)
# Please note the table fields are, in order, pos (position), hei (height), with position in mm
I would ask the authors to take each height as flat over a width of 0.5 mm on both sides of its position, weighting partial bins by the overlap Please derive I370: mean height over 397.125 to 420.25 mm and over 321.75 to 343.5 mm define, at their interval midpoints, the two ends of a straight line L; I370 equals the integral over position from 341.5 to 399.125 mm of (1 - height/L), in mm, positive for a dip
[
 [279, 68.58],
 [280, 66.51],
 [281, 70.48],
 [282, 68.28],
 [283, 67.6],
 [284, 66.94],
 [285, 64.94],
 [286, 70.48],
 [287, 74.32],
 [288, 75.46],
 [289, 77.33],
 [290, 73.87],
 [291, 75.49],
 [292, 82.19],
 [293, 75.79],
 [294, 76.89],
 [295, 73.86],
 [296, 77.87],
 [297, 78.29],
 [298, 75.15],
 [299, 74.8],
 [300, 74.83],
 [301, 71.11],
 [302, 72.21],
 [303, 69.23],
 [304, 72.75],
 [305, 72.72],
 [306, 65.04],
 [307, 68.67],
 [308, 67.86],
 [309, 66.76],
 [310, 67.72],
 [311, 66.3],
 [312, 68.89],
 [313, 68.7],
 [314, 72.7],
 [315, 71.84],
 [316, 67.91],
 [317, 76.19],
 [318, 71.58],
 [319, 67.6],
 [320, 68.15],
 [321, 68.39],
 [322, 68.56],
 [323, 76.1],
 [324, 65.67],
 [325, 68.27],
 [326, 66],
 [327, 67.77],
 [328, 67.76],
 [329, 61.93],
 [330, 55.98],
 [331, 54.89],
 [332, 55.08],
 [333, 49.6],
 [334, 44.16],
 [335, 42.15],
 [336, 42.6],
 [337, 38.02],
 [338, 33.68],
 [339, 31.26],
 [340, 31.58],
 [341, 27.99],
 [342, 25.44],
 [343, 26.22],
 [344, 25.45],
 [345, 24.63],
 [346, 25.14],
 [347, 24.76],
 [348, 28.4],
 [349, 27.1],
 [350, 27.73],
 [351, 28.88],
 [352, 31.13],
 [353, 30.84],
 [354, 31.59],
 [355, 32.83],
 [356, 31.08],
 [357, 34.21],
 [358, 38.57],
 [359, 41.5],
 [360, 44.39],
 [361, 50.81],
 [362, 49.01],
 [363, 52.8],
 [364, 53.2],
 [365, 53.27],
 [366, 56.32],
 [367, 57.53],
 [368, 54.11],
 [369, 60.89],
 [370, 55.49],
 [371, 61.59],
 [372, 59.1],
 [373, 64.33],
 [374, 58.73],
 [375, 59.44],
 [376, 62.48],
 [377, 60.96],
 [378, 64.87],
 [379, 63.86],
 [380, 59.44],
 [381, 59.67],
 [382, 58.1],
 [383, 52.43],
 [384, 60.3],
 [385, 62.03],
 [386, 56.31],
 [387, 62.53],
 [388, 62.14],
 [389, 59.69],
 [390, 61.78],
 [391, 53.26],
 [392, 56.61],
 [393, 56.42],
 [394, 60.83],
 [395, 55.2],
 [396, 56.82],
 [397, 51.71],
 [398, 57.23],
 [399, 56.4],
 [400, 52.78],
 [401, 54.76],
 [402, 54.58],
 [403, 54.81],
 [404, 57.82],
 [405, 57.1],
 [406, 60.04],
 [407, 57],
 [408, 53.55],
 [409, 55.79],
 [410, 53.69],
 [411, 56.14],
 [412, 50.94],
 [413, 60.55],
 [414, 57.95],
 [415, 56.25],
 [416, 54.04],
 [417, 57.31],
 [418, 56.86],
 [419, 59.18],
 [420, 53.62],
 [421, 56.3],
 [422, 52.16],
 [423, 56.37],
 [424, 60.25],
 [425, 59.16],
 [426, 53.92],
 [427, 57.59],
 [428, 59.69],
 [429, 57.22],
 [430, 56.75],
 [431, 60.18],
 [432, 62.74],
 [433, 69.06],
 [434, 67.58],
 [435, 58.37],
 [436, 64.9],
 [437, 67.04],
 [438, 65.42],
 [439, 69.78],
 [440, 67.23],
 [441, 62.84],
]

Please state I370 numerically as 4.6 mm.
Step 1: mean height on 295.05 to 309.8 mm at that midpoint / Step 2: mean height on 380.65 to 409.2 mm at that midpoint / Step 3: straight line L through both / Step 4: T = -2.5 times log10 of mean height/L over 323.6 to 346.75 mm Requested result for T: 0.44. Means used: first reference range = 71.9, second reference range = 57.2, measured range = 44.5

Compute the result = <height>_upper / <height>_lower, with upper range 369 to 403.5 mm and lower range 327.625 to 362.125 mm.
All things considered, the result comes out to 1.56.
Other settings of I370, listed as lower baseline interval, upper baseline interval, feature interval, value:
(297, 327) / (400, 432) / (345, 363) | 8.4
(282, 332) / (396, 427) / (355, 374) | 3.5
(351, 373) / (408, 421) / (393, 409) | -0.7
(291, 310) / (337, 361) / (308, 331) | -4.8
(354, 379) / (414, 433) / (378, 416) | -1.6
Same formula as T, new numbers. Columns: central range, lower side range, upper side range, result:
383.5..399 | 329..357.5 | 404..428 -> -0.19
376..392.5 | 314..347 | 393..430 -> -0.09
